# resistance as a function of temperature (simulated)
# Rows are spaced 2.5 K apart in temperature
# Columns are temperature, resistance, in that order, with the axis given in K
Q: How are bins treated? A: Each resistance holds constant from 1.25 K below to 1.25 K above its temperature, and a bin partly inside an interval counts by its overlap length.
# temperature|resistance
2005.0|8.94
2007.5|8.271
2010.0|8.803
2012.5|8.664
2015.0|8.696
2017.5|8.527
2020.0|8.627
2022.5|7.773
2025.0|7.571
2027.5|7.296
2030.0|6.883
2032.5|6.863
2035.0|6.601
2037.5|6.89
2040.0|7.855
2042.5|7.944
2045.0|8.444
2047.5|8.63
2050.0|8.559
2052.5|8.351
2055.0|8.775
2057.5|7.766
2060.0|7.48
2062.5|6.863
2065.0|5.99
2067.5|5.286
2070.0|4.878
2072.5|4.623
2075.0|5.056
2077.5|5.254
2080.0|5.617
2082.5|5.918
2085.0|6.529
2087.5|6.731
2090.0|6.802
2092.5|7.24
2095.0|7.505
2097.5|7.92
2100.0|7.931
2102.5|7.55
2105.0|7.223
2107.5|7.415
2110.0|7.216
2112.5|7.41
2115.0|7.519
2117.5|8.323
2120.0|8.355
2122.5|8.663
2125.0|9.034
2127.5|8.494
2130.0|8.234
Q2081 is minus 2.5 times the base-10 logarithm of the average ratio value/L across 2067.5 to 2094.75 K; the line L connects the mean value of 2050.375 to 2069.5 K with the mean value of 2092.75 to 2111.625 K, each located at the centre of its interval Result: 0.241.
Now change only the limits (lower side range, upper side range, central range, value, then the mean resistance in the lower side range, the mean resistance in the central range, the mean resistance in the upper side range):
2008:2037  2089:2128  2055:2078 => 0.270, 7.83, 6.09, 7.78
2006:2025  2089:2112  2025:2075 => 0.132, 8.43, 7.11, 7.43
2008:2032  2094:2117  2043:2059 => -0.068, 8.06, 8.38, 7.55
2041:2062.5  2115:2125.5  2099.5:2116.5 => 0.127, 8.16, 7.46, 8.43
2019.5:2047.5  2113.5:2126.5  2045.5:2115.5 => 0.152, 7.54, 6.94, 8.36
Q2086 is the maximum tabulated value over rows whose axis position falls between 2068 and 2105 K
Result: 7.931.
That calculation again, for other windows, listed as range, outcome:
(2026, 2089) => 8.775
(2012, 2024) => 8.696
